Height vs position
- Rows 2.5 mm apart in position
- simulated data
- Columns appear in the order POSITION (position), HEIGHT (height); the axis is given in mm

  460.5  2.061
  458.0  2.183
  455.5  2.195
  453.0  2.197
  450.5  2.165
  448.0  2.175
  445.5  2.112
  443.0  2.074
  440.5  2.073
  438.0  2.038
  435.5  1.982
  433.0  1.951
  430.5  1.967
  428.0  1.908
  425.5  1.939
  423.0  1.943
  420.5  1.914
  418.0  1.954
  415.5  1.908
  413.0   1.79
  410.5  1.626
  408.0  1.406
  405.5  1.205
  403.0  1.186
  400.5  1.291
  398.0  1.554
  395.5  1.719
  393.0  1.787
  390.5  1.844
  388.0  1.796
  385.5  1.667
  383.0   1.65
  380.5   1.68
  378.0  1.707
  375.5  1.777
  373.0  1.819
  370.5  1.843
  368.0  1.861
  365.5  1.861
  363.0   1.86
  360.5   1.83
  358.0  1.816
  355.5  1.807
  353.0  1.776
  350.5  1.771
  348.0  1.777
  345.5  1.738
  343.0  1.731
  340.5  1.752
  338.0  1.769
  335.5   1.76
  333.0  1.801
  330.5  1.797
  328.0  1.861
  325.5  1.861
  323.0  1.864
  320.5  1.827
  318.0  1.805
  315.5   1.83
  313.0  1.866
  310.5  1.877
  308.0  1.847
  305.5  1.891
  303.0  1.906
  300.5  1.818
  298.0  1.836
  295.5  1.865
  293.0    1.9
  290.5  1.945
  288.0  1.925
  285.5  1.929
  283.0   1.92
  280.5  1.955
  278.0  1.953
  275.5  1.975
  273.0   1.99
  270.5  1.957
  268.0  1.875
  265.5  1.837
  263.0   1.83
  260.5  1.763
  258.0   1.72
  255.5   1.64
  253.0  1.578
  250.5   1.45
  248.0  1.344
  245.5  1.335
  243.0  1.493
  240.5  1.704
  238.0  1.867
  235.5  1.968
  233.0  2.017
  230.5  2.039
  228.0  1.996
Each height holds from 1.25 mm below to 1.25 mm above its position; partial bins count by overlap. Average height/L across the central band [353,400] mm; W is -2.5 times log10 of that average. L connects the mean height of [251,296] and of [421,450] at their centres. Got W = 0.113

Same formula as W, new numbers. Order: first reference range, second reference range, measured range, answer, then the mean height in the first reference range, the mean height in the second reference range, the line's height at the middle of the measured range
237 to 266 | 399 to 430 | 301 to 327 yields -0.13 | 1.62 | 1.68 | 1.64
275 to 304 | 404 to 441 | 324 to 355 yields 0.06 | 1.91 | 1.83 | 1.88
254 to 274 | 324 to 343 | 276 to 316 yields -0.05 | 1.82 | 1.8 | 1.81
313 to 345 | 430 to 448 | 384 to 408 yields 0.24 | 1.81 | 2.04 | 1.95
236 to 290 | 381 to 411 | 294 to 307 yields -0.09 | 1.77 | 1.56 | 1.71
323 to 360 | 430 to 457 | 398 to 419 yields 0.28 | 1.79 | 2.09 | 1.99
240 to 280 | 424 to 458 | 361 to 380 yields 0.07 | 1.72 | 2.06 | 1.93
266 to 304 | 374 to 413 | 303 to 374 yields -0.04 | 1.92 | 1.6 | 1.76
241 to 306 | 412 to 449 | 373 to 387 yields 0.13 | 1.79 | 1.98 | 1.92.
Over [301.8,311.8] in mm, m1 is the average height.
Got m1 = 1.88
